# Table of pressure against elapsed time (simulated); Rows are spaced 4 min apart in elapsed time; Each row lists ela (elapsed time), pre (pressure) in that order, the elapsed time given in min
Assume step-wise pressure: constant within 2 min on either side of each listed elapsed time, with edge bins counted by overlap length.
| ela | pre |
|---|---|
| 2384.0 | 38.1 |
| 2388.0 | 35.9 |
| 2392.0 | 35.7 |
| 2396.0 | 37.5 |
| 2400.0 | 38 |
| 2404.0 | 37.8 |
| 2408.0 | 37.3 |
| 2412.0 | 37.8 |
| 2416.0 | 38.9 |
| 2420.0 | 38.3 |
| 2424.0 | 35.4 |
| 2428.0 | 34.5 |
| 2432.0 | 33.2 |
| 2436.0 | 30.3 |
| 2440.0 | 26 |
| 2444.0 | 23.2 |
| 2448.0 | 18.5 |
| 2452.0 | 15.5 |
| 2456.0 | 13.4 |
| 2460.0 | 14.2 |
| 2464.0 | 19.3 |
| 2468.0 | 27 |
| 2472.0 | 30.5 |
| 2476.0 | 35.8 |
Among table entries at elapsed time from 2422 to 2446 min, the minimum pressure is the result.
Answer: 23.2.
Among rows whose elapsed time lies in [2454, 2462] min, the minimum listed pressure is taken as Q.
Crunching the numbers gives 13.4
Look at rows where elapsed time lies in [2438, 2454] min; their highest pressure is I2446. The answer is 26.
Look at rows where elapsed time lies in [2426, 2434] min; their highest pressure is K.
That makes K 34.5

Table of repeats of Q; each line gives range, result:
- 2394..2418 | 37.3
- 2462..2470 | 19.3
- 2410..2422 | 37.8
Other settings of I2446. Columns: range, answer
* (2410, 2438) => 38.9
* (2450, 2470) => 27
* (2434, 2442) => 30.3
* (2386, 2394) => 35.9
